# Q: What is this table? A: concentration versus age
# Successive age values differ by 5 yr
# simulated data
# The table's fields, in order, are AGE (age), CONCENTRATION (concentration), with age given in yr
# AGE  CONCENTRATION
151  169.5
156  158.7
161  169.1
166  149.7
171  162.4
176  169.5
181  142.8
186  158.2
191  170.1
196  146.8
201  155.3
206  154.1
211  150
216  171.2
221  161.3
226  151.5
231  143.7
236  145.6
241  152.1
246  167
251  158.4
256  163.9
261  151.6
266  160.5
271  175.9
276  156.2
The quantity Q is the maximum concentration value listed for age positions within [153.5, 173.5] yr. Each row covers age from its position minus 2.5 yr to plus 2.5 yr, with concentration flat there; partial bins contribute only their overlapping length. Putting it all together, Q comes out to 169.1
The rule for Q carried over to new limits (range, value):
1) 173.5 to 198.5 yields 170.1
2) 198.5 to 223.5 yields 171.2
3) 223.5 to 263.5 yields 167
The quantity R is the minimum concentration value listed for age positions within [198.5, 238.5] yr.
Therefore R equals 143.7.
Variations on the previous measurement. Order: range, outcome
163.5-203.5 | 142.8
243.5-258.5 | 158.4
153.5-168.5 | 149.7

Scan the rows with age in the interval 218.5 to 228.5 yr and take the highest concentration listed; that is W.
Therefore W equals 161.3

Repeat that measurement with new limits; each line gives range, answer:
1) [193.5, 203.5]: 155.3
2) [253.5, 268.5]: 163.9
